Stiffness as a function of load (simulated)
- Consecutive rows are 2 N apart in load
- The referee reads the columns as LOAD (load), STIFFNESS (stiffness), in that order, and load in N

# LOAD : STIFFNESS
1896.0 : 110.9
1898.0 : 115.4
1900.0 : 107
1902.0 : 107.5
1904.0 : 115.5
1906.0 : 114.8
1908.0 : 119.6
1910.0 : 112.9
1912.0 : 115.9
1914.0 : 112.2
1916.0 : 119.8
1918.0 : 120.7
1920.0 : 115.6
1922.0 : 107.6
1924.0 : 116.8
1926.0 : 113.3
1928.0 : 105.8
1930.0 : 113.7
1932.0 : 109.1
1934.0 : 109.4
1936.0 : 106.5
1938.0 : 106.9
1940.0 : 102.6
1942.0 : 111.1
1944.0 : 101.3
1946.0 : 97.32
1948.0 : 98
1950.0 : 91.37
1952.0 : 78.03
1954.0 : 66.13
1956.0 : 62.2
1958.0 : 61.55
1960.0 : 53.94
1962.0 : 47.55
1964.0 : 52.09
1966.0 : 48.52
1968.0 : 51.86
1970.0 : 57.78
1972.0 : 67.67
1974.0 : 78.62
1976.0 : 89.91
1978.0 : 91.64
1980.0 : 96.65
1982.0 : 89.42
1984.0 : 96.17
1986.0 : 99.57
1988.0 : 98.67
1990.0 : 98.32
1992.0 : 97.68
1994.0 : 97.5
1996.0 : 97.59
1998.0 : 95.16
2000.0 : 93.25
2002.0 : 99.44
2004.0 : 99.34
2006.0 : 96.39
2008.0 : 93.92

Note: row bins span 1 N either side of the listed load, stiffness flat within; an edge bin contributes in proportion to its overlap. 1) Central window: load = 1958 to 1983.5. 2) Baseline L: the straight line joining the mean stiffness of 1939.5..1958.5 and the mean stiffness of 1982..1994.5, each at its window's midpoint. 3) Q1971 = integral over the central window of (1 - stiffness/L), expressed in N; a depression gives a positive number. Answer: 6.6 N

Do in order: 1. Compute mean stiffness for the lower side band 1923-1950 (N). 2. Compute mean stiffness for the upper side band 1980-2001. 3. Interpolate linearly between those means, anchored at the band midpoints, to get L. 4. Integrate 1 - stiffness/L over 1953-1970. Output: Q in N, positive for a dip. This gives 7.72 N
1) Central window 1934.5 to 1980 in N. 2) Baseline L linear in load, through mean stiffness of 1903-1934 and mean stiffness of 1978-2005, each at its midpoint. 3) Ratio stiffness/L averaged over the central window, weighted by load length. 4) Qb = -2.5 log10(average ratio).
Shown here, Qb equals 0.31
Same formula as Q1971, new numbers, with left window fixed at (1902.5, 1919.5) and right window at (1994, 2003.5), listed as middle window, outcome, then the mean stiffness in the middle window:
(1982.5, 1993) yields 0.15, 97.7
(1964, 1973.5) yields 4.24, 57.2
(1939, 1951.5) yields 1.06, 99.4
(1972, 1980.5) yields 1.28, 86.2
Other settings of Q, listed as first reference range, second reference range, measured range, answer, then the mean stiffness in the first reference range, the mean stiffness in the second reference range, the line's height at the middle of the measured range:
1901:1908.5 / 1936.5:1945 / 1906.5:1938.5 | -0.9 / 114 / 106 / 110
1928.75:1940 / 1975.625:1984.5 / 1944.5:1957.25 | 2.5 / 108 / 92.8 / 103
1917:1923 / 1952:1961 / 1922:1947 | -3.9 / 115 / 62.9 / 94.1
